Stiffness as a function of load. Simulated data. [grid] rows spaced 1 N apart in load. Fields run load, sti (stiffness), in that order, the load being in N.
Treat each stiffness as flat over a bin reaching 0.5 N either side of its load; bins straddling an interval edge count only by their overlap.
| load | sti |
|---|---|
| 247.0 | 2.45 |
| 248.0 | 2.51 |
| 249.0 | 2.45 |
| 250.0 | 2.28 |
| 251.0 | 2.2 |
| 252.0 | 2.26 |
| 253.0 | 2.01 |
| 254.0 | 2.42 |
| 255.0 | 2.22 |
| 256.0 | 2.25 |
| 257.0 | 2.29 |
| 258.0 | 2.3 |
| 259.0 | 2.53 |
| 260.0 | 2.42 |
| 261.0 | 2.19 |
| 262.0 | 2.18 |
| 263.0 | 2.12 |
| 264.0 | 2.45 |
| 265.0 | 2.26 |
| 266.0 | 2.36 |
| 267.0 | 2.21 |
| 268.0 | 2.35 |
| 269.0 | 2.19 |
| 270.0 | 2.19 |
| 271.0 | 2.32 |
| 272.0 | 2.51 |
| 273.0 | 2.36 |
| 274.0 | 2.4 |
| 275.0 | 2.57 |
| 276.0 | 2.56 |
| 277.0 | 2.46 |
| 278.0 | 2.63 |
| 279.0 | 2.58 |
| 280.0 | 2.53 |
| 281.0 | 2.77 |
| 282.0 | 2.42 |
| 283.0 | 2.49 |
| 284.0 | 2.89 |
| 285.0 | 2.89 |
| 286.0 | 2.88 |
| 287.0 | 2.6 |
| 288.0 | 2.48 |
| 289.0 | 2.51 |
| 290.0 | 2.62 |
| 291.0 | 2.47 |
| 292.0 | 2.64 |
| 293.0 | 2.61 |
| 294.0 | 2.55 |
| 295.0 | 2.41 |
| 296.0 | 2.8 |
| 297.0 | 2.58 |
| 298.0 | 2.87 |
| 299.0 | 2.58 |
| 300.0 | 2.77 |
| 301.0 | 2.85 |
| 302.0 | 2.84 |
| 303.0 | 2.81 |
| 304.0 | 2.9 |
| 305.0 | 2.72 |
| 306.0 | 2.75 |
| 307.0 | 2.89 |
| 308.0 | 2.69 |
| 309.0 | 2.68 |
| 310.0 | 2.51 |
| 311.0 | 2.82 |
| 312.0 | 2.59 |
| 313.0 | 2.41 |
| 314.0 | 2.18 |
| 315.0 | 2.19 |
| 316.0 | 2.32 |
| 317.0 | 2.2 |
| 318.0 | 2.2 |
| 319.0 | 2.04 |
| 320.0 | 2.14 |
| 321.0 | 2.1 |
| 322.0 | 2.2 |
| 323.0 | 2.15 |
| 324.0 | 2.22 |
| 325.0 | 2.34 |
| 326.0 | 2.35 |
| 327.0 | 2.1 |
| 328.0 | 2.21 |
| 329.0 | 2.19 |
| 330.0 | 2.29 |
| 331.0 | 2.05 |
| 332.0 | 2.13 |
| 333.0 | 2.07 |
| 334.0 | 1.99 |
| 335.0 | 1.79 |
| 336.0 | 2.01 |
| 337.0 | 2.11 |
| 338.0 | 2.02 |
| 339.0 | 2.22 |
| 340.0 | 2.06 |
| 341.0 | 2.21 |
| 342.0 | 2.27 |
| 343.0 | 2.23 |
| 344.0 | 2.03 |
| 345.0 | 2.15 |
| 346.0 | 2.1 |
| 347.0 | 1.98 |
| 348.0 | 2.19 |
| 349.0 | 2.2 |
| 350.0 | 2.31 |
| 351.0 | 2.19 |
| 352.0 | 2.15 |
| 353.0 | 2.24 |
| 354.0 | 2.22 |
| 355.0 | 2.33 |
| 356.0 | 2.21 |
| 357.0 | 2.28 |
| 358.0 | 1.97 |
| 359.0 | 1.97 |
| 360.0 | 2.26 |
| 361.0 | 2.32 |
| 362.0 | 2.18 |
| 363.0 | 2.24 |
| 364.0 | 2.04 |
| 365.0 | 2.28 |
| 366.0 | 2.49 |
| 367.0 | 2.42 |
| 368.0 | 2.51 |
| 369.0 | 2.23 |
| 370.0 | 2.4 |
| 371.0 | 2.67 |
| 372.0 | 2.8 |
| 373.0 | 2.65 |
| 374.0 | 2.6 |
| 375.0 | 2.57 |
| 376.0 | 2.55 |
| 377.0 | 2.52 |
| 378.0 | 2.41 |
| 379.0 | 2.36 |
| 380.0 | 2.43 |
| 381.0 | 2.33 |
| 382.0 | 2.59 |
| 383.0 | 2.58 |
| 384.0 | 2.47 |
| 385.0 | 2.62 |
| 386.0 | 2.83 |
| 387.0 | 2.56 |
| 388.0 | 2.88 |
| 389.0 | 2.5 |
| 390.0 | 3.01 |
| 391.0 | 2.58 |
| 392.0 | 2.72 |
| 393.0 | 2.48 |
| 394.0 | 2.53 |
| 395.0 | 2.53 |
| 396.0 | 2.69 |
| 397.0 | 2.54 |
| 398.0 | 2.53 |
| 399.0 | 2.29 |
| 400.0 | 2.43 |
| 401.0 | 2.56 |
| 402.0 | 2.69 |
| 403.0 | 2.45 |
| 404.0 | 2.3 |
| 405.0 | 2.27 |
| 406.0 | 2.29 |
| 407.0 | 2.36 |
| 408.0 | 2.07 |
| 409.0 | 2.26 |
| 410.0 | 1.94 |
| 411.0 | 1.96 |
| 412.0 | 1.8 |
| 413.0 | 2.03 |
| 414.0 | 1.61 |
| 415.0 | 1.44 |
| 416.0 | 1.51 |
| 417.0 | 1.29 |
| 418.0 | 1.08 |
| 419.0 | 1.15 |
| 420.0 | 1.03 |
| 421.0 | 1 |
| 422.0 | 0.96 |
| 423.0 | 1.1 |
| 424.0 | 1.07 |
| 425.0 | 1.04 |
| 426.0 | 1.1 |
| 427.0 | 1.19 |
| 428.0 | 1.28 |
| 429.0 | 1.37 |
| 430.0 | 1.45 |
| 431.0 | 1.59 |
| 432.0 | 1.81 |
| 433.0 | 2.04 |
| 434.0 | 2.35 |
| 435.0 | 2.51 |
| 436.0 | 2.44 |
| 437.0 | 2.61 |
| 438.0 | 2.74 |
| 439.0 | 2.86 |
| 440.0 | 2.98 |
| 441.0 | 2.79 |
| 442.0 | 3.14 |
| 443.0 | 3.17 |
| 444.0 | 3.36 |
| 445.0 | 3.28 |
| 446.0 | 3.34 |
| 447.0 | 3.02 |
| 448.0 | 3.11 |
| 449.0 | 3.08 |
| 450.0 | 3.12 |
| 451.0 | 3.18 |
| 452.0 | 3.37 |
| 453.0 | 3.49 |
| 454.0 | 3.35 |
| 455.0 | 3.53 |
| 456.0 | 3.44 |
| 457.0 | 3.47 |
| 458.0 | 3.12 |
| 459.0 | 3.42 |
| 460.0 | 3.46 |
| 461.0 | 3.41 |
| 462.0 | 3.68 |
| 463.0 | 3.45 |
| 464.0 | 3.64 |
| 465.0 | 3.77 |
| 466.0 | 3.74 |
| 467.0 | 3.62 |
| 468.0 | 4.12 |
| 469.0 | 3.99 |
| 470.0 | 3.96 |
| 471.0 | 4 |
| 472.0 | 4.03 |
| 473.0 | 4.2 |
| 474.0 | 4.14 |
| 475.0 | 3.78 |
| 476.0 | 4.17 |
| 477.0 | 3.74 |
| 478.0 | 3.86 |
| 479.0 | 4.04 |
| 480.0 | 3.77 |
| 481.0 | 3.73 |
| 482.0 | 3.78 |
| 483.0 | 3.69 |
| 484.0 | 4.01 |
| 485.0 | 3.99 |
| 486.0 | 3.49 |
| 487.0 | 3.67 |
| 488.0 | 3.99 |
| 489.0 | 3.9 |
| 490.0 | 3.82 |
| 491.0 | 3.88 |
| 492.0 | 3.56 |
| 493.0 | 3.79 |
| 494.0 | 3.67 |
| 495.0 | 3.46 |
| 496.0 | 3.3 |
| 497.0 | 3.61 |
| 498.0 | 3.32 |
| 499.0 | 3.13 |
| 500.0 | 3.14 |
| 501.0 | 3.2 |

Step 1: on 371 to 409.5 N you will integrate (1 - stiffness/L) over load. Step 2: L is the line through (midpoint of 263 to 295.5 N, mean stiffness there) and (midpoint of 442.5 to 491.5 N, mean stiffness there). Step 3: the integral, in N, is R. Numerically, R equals 7.8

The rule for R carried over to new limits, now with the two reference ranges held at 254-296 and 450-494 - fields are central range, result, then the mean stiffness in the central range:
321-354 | 8.2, 2.15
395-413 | 5.3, 2.32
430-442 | 3.7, 2.42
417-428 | 7.5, 1.09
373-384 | 2.2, 2.5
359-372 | 3.0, 2.34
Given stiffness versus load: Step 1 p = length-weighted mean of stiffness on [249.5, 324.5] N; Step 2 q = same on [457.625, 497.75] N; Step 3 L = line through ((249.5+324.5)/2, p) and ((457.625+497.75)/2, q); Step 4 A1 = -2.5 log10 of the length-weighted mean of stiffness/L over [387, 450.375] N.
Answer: 0.46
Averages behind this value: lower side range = 2.46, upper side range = 3.76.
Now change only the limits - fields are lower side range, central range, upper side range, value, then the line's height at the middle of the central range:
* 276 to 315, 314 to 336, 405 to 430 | 0.104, 2.37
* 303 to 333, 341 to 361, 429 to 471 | 0.173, 2.55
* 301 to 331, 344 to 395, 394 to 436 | -0.146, 2.11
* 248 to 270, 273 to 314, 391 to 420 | -0.175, 2.25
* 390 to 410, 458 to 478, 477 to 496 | -0.090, 3.49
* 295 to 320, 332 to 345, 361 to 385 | 0.203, 2.52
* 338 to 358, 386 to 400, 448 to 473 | 0.051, 2.73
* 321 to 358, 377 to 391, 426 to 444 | -0.172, 2.2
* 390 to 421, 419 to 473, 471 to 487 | 0.148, 3.09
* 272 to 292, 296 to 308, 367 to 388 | -0.081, 2.57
